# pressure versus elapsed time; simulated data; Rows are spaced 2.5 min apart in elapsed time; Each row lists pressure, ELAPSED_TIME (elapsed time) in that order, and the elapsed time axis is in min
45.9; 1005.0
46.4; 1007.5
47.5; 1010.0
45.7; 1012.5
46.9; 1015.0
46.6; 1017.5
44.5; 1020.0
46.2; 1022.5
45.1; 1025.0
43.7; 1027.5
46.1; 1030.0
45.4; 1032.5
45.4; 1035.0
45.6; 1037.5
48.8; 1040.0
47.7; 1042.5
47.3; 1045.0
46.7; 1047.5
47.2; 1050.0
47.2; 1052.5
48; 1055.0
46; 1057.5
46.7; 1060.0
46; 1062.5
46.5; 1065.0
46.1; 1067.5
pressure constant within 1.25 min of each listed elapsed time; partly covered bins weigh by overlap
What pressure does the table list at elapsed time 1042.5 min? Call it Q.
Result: 47.7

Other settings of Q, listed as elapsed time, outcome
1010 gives 47.5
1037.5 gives 45.6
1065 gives 46.5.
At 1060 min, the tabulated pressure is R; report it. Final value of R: 46.7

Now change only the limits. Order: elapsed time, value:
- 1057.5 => 46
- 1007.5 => 46.4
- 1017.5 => 46.6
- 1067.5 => 46.1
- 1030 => 46.1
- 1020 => 44.5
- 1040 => 48.8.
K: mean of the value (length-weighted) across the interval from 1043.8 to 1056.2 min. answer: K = 47.3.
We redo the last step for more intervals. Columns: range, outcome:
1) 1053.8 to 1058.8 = 47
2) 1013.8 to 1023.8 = 46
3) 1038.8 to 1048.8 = 47.6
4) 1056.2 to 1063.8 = 46.2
